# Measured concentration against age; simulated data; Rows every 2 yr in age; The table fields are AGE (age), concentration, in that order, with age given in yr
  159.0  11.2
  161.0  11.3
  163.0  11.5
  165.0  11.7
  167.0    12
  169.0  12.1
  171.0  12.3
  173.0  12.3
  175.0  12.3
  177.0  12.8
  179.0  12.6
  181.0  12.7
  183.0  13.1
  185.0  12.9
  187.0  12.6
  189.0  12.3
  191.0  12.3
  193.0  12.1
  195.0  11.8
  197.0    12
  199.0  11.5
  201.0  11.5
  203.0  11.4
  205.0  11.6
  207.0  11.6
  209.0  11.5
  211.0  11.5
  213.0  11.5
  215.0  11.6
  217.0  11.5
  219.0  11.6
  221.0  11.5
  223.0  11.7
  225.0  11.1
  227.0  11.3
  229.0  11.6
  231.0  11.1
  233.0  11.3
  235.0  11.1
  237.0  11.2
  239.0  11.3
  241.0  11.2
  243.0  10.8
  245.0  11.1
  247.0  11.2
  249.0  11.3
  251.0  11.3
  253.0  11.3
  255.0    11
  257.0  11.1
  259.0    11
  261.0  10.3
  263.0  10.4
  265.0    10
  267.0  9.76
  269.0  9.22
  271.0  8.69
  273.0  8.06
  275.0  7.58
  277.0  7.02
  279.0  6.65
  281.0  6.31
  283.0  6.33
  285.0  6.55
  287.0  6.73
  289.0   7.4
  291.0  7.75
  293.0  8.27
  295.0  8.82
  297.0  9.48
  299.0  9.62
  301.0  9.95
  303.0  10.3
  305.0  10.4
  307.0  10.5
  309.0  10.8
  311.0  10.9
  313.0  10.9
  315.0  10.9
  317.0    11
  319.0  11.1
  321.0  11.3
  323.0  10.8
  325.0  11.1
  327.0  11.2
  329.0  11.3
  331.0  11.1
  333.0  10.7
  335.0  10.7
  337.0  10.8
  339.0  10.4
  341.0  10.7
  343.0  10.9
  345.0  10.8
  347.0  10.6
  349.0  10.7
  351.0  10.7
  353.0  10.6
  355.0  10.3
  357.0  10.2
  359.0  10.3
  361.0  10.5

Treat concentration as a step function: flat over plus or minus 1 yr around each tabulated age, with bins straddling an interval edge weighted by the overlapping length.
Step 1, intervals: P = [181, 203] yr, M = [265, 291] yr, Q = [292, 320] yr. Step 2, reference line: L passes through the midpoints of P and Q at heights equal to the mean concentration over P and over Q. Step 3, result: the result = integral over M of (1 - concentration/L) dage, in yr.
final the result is 7.5 yr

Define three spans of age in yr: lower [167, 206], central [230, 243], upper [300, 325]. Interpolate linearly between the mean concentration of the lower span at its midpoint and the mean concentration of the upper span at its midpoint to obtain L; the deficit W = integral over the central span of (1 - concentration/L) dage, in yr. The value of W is 0.5 yr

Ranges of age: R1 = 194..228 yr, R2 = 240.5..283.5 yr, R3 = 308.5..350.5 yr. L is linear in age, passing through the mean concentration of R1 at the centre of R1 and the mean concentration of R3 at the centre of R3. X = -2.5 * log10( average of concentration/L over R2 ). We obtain 0.17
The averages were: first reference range 11.5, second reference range 10.9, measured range 9.64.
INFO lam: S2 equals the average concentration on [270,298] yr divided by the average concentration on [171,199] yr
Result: 0.61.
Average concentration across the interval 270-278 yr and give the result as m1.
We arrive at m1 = 7.84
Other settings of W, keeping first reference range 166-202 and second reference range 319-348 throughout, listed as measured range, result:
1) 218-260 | 1.9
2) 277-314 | 8.3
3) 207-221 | 0.6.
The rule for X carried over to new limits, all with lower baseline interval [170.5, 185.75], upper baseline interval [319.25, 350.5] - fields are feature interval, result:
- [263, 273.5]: 0.24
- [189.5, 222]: 0.06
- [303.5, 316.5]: 0.04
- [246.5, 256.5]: 0.06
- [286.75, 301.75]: 0.30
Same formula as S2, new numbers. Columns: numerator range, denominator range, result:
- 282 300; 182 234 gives 0.67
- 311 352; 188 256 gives 0.95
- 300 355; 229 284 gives 1.08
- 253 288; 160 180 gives 0.72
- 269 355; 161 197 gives 0.79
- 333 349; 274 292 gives 1.55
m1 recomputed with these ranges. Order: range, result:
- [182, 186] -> 13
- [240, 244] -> 11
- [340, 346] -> 10.8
